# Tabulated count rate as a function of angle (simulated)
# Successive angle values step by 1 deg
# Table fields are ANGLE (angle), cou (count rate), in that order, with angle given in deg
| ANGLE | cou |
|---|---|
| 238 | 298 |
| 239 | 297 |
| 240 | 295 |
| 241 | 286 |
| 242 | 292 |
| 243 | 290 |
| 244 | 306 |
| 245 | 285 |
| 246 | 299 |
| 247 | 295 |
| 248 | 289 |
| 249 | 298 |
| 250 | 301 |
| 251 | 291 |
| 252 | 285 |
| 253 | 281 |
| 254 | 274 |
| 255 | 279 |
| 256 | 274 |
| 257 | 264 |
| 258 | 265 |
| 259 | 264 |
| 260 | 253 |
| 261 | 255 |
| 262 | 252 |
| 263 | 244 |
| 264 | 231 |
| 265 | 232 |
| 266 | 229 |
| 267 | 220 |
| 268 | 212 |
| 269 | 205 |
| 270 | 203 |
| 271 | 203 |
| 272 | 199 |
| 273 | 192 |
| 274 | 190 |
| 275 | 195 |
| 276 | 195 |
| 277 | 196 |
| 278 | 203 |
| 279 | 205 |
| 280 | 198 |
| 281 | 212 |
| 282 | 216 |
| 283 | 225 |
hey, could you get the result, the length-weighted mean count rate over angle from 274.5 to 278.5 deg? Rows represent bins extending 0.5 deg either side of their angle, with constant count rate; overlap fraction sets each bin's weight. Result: 197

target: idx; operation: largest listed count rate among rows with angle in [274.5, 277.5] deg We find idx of 196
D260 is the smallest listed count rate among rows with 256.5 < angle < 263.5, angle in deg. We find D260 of 244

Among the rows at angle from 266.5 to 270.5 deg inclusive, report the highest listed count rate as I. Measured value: 220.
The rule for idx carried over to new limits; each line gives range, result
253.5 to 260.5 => 279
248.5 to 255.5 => 301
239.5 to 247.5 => 306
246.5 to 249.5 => 298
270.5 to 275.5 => 203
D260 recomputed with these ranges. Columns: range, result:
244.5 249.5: 285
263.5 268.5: 212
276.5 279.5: 196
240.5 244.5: 286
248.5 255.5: 274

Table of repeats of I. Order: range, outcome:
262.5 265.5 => 244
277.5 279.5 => 205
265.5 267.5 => 229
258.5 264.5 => 264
